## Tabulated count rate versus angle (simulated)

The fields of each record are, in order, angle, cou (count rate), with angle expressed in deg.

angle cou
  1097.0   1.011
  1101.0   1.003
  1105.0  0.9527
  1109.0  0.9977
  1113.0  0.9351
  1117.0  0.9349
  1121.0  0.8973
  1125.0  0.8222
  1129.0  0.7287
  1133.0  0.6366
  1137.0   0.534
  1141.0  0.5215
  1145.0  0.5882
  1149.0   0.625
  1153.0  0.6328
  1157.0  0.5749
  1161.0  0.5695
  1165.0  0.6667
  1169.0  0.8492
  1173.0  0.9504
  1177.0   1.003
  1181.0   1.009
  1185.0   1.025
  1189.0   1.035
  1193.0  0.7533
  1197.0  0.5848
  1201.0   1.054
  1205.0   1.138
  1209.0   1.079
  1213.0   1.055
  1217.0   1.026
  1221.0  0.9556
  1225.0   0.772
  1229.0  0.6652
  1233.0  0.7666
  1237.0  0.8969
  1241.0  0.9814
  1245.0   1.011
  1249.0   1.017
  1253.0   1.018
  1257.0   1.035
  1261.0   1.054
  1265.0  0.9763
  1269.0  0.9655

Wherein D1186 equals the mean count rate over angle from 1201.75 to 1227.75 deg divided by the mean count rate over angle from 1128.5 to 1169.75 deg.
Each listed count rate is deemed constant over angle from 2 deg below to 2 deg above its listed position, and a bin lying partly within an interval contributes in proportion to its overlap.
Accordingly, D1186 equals 1.61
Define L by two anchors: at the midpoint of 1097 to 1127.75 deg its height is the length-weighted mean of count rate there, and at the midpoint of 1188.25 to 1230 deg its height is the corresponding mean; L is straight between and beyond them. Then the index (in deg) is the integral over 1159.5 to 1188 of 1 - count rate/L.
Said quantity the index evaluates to 1.5 deg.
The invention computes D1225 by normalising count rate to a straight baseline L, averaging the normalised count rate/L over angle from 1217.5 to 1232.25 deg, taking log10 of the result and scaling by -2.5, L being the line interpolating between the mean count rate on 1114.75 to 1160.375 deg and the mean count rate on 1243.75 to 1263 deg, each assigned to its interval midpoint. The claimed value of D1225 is 0.15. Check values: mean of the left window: 0.679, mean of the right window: 1.03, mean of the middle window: 0.818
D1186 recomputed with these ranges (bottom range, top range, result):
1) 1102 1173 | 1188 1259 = 1.26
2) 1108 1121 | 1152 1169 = 0.68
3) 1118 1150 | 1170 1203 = 1.36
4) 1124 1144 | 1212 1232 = 1.38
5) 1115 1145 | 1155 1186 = 1.15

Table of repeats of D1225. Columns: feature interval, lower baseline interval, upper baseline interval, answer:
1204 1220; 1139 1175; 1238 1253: -0.22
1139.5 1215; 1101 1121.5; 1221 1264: 0.13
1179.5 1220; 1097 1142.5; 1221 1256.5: -0.12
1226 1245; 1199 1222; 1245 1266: 0.22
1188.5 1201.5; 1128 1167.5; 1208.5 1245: -0.04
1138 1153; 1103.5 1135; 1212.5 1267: 0.45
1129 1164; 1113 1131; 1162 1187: 0.42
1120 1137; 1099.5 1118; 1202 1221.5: 0.31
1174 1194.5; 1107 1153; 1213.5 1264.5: -0.16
